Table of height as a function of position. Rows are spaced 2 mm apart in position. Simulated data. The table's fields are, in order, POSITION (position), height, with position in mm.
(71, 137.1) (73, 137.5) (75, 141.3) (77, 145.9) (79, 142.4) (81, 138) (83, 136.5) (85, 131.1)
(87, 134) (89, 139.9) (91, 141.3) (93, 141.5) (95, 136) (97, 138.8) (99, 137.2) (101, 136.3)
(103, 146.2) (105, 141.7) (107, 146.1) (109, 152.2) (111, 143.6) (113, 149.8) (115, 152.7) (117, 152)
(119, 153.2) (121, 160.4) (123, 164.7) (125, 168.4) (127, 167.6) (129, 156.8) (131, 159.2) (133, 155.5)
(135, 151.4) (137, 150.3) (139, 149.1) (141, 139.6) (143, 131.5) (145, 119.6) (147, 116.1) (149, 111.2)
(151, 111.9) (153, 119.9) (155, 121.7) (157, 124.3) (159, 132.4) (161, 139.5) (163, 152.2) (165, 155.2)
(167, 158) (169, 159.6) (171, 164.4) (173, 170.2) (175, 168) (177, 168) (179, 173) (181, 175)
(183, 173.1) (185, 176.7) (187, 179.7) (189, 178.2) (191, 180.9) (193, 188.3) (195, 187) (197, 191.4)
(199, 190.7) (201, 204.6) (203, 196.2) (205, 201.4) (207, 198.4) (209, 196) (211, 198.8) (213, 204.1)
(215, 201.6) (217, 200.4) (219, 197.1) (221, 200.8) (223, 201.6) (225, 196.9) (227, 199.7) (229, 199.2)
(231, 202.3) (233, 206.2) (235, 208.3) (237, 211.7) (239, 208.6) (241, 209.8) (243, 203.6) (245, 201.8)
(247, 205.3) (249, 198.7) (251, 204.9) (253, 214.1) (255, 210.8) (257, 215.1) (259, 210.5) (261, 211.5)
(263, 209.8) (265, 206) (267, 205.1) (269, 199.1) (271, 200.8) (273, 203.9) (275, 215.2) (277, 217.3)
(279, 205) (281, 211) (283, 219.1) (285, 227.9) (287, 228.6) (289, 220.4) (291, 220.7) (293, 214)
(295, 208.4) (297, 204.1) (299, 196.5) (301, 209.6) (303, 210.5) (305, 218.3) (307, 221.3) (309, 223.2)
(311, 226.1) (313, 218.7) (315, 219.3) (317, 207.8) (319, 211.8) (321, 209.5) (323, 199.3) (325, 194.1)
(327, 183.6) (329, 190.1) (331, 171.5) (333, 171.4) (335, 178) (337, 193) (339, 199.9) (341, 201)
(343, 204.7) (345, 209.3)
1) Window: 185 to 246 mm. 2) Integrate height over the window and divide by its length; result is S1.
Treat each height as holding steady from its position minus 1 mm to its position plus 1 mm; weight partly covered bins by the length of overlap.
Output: 198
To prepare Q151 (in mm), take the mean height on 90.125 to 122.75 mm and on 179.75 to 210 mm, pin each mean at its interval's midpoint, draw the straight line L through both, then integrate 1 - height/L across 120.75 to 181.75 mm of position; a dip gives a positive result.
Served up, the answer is 6.9 mm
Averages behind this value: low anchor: 146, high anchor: 188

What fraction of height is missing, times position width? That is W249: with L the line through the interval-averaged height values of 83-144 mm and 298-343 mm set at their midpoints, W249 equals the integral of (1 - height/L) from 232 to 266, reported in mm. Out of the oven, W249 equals -4.6 mm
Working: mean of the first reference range 147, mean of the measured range 208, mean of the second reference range 203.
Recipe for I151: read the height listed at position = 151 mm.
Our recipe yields 111.9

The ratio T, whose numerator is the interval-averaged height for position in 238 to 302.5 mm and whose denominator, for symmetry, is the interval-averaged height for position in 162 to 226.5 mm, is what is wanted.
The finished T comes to 1.1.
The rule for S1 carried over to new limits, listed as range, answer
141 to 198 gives 154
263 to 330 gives 210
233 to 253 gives 206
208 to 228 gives 200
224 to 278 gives 207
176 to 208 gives 185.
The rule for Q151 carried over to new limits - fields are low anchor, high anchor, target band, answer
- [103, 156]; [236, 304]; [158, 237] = -3.5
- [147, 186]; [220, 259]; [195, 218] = -2.3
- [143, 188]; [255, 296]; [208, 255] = -4.2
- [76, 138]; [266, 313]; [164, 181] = 0.6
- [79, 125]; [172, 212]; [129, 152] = 3.5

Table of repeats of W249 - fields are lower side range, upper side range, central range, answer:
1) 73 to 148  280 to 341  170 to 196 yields -1.3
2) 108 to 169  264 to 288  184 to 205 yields -2.0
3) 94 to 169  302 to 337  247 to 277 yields -3.7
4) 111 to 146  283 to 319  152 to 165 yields 2.4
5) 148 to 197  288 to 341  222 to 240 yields -2.7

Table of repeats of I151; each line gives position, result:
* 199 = 190.7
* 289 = 220.4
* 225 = 196.9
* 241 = 209.8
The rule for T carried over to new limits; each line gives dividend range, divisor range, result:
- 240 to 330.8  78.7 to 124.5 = 1.45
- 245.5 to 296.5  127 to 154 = 1.54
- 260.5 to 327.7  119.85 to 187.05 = 1.41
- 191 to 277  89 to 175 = 1.40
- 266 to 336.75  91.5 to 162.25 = 1.46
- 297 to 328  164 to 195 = 1.22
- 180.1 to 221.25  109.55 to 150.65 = 1.30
